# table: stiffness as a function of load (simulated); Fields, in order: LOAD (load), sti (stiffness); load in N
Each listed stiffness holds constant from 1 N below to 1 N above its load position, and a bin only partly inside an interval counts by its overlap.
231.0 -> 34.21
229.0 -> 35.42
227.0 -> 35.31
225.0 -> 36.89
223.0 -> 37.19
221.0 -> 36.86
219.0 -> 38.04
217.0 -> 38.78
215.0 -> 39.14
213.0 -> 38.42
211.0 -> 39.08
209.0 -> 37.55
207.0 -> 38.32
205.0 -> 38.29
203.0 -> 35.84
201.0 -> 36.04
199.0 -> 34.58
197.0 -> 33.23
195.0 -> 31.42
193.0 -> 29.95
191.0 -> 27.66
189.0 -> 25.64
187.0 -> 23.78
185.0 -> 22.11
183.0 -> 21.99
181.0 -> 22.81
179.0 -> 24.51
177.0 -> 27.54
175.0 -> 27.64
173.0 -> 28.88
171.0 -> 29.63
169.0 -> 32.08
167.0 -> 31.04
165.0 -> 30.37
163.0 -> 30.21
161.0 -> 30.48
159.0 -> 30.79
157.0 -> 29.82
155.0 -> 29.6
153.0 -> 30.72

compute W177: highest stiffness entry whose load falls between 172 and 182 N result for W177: 28.88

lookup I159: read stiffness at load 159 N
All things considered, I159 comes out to 30.79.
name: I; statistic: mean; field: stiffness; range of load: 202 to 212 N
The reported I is 37.8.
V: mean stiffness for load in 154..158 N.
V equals 29.7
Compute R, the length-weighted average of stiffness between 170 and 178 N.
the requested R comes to 28.4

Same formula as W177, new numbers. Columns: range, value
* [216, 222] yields 38.78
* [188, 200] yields 34.58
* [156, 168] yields 31.04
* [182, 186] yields 22.11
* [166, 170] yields 32.08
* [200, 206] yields 38.29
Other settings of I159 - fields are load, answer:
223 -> 37.19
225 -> 36.89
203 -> 35.84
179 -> 24.51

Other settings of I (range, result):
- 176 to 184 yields 24.2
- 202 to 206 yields 37.1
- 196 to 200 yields 33.9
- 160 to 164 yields 30.3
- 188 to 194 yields 27.8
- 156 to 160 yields 30.3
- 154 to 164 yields 30.2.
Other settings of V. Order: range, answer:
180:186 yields 22.3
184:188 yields 22.9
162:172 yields 30.7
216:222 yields 37.9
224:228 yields 36.1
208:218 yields 38.6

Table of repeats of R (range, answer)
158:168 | 30.6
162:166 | 30.3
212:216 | 38.8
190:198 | 30.6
